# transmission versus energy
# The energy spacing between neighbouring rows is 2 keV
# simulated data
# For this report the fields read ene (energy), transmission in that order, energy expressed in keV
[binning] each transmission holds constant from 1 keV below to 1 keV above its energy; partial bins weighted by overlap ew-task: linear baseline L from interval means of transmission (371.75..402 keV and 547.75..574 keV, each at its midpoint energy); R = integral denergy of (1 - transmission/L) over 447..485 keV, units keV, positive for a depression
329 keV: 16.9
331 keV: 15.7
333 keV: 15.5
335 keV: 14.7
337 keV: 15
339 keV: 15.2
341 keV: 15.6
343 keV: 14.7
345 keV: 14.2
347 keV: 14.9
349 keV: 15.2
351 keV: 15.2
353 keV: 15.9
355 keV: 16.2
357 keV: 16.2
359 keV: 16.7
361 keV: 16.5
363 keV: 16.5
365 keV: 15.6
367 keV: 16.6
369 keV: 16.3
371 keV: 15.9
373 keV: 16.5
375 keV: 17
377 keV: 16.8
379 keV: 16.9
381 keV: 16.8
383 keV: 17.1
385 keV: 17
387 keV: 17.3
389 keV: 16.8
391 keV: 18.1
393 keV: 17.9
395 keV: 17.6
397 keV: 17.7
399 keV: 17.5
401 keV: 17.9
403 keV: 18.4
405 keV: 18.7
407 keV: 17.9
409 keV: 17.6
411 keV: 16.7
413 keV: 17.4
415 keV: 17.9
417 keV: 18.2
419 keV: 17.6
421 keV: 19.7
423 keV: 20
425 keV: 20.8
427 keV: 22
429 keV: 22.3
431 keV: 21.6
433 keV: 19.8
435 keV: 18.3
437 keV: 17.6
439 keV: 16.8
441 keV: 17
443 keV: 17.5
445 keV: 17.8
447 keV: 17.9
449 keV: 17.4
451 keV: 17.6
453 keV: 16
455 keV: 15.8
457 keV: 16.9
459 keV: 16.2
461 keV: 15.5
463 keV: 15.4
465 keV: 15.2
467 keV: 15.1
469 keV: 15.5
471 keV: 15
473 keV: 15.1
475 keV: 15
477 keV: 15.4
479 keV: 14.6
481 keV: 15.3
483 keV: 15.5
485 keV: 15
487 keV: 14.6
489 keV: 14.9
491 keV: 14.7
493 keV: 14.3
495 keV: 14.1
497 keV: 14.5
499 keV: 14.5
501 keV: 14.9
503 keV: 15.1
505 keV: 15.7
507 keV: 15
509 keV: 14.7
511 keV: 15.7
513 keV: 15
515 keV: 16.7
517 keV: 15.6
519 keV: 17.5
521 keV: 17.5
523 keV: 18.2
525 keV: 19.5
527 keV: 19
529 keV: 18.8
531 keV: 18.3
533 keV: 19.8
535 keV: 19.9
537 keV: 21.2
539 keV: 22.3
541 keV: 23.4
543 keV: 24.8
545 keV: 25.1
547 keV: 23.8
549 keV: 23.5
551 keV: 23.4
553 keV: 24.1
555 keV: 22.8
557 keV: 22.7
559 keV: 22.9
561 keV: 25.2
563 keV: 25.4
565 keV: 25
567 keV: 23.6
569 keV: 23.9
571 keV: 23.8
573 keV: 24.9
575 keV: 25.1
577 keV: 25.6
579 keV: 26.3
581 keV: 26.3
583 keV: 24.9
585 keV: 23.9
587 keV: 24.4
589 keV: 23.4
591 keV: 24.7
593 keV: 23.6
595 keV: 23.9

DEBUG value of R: 8.5 keV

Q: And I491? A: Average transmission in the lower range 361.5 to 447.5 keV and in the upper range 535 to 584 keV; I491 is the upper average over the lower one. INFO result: 1.35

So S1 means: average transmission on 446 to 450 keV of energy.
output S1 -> 17.6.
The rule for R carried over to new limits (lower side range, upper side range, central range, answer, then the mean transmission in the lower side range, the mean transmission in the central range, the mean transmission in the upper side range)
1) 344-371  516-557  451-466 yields 2.21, 15.8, 16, 21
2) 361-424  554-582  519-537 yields 3.13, 17.4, 18.9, 24.5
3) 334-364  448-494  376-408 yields -4.18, 15.5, 17.5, 15.5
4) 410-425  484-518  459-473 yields 0.92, 18.4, 15.3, 15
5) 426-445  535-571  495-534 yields 9.87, 19.1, 16.6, 23.6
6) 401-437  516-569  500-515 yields 4.08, 19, 15.3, 21.7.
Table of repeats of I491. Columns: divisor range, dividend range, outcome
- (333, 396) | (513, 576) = 1.34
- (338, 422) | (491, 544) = 1.04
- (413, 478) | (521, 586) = 1.31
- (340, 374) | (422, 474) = 1.11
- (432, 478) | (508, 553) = 1.20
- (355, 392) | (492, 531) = 0.97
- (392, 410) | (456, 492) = 0.85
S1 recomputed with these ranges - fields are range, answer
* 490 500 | 14.4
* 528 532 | 18.6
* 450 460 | 16.5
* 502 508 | 15.3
